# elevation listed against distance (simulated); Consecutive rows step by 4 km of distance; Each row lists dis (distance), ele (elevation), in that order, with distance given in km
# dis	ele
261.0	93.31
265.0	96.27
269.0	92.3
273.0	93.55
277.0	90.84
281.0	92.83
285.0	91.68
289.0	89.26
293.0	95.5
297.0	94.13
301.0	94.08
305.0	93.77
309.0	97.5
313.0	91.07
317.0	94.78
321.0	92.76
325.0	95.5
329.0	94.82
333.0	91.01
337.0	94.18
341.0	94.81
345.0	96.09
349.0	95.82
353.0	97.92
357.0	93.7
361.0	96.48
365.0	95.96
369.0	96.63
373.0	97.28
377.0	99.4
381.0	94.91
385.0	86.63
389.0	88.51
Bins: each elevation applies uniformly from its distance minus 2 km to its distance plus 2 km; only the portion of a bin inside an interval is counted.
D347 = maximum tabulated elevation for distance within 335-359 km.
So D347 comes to 97.92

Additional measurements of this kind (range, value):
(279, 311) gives 97.5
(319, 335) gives 95.5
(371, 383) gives 99.4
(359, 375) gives 97.28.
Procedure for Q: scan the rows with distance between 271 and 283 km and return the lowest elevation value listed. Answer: 90.84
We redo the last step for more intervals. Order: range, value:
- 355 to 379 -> 93.7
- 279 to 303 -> 89.26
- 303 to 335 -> 91.01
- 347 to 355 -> 95.82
